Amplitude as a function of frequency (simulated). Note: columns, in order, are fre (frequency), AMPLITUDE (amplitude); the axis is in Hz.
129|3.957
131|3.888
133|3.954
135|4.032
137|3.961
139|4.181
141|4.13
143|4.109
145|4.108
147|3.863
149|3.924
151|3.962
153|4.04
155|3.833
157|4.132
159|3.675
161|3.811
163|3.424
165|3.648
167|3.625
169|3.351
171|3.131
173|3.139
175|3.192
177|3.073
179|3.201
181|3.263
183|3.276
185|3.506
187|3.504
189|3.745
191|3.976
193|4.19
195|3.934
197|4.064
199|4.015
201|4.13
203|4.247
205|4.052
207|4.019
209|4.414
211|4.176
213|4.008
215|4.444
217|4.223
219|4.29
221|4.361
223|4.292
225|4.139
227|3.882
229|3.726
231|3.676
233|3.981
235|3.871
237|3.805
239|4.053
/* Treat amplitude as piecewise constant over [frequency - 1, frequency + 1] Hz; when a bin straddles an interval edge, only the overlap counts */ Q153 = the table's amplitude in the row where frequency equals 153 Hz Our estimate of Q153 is 4.04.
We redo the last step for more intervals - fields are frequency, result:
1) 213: 4.008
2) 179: 3.201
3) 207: 4.019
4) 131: 3.888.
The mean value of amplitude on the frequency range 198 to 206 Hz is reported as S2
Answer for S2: 4.11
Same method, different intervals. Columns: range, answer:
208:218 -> 4.25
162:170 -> 3.51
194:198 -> 4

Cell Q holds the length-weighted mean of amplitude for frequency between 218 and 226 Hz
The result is 4.27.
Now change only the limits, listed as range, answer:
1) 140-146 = 4.12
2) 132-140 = 4.03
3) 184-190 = 3.58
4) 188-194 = 3.97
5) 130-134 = 3.92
